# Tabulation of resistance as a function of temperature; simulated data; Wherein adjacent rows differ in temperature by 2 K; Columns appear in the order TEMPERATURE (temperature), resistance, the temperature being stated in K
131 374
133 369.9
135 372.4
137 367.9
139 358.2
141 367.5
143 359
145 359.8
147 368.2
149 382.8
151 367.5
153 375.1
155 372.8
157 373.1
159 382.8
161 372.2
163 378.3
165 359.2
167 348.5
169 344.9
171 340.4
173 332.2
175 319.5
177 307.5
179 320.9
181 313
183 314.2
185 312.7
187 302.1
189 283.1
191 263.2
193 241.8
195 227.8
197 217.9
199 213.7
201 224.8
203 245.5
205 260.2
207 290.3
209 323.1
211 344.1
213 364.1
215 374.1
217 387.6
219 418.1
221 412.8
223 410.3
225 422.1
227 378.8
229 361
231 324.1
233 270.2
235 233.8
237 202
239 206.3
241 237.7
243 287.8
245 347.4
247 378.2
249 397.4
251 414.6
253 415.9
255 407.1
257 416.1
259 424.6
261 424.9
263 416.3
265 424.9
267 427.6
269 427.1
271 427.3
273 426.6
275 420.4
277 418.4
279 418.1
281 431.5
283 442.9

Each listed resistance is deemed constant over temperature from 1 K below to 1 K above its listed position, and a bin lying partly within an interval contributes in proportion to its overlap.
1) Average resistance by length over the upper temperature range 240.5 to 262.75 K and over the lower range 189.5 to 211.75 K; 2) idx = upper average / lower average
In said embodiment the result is 1.48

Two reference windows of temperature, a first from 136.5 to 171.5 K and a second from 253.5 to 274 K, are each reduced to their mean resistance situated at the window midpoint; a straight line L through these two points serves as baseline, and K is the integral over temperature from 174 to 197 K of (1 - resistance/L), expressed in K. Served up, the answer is 5.6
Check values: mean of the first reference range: 366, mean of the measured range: 288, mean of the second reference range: 422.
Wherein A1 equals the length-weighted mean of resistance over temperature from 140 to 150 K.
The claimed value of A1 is 367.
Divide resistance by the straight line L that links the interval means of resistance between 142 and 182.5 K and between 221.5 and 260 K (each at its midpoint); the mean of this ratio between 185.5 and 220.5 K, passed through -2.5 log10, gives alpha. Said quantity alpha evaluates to 0.18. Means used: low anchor 353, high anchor 345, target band 295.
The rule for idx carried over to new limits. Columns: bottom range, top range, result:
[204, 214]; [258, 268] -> 1.34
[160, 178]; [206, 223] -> 1.06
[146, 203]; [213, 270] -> 1.15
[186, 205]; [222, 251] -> 1.30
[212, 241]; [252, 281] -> 1.25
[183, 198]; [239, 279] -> 1.47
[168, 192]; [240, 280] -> 1.27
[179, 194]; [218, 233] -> 1.31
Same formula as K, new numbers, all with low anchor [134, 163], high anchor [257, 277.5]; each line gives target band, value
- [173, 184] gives 1.9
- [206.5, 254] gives 7.5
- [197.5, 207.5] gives 3.8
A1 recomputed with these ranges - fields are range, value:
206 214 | 330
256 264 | 420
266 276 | 426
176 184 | 314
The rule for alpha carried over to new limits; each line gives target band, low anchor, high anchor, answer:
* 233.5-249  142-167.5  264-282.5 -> 0.42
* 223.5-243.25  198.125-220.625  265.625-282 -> 0.20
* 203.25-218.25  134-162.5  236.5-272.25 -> 0.13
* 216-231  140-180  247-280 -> 0.00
